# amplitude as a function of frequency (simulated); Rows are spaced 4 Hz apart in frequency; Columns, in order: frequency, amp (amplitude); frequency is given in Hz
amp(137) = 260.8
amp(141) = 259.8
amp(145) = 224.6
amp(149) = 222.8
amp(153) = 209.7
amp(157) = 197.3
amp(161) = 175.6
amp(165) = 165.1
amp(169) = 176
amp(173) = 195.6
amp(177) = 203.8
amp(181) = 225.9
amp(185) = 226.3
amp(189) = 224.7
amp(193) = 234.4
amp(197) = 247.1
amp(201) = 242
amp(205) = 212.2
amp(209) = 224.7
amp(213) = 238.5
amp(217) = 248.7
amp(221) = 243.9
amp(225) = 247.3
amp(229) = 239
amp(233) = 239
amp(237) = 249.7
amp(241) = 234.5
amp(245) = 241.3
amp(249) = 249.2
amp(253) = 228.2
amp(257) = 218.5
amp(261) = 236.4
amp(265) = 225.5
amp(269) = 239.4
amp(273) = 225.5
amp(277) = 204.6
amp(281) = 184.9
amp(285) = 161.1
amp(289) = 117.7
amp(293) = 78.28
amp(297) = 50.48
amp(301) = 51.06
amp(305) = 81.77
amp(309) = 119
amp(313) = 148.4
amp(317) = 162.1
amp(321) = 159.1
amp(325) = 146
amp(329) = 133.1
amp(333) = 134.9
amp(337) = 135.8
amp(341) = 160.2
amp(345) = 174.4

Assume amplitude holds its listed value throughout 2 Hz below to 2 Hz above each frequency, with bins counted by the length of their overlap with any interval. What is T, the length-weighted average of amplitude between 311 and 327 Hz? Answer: 154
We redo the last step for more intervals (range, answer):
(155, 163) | 186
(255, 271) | 230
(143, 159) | 214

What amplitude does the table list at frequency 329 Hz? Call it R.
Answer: 133.1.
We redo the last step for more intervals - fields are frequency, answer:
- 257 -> 218.5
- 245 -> 241.3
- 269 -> 239.4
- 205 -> 212.2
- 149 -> 222.8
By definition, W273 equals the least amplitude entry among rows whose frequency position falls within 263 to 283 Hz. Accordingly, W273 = 184.9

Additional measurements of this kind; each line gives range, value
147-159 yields 197.3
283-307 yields 50.48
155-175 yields 165.1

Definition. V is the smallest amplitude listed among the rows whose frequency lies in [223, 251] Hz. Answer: 234.5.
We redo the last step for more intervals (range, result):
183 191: 224.7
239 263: 218.5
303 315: 81.77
